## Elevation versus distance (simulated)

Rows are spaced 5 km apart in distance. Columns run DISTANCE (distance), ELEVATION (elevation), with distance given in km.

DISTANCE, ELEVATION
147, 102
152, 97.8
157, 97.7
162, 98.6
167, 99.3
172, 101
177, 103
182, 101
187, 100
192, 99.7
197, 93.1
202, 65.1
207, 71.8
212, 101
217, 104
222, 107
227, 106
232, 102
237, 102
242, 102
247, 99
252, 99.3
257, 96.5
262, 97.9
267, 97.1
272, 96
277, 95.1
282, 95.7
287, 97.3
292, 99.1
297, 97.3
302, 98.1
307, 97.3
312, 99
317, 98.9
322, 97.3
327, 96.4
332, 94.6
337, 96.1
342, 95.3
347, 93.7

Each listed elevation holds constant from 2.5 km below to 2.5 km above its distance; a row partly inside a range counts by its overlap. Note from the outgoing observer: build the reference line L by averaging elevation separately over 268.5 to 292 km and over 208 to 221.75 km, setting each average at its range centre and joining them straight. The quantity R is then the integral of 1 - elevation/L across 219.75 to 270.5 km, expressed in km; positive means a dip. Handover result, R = -1.27 km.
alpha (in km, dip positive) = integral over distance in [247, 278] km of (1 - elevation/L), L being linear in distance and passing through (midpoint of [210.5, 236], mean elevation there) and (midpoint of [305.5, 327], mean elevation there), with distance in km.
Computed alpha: 1.3 km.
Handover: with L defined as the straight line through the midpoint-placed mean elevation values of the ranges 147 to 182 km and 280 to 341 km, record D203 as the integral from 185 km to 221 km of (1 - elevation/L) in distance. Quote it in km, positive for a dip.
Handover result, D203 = 2.9 km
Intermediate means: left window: 99.8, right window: 97.2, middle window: 91.2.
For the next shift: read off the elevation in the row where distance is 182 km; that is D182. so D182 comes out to 101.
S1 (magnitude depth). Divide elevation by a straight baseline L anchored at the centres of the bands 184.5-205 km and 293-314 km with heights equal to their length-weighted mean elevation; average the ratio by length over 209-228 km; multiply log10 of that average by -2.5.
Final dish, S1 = -0.14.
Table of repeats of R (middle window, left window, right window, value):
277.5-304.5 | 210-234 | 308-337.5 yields 0.5 km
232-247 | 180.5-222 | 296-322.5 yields -1.1 km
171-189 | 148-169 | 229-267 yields -0.4 km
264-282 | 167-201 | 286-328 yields 0.3 km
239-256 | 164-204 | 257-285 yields -0.6 km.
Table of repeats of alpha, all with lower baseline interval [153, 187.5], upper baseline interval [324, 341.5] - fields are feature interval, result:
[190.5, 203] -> 1.5 km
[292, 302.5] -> -0.1 km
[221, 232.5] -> -0.8 km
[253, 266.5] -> 0.0 km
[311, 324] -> -0.3 km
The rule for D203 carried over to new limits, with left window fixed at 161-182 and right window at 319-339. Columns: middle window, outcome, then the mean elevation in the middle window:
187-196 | 0.13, 98.7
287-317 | -0.37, 98.2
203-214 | 1.85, 82.8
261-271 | 0.08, 97.2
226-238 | -0.51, 103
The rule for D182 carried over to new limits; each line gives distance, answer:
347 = 93.7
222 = 107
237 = 102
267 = 97.1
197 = 93.1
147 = 102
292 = 99.1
